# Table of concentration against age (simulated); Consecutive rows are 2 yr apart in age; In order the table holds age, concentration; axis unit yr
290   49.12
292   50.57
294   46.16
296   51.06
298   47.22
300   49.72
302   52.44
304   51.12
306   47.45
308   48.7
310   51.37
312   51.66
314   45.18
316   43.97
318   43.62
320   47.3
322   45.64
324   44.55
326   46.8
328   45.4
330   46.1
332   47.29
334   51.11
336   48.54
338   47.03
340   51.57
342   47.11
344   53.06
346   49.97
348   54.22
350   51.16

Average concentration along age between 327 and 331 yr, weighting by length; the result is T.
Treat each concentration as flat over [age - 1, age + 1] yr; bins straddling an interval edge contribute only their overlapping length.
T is 45.8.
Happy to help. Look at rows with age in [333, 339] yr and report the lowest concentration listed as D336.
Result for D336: 47.03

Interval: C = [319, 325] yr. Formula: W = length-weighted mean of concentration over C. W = 45.8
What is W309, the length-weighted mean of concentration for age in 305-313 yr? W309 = 49.8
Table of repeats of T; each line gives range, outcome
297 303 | 49.8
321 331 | 45.7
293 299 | 48.1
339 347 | 50.4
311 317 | 46.9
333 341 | 49.6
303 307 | 49.3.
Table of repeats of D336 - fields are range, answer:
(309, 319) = 43.62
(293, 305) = 46.16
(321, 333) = 44.55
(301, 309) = 47.45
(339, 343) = 47.11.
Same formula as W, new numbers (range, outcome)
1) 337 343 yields 48.6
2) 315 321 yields 45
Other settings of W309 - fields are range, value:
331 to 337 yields 49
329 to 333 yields 46.7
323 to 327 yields 45.7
